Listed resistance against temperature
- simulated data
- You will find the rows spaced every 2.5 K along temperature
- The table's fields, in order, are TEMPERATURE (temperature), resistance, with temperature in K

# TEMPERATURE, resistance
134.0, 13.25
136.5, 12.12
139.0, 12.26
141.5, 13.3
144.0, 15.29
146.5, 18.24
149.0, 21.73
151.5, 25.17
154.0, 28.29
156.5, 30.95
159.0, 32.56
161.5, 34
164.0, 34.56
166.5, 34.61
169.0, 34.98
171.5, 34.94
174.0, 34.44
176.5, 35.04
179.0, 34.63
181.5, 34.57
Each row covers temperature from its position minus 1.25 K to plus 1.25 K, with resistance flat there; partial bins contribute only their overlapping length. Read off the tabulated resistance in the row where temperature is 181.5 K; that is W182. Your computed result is 34.57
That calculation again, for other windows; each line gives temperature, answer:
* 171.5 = 34.94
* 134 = 13.25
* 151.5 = 25.17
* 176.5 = 35.04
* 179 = 34.63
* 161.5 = 34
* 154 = 28.29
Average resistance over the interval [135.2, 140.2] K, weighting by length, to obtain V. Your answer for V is 12.2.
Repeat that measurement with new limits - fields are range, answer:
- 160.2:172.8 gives 34.6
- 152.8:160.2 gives 30.6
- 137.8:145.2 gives 13.6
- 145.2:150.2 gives 19.9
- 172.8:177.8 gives 34.7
